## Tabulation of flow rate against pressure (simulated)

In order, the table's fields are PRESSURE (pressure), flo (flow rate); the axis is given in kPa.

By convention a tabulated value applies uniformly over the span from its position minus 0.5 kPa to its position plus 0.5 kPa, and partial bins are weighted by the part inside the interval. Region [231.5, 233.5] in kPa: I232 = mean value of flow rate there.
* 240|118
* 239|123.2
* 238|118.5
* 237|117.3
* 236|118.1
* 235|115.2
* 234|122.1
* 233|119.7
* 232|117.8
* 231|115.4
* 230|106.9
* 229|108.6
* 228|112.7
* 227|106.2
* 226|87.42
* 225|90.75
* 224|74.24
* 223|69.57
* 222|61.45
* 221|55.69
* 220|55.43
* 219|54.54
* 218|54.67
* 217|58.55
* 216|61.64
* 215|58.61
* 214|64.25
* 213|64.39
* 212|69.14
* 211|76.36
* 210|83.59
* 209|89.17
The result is 119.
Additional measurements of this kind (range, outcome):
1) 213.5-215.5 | 61.4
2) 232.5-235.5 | 119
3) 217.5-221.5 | 55.1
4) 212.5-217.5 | 61.5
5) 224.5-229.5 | 101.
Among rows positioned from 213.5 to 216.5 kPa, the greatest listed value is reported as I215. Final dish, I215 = 64.25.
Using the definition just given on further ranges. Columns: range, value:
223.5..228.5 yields 112.7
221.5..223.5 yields 69.57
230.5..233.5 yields 119.7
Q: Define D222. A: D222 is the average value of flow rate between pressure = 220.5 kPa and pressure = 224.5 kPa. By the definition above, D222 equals 65.2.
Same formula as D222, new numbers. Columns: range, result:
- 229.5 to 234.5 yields 116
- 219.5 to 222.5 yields 57.5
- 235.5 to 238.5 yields 118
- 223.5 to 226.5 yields 84.1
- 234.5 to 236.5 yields 117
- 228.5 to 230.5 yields 108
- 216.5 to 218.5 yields 56.6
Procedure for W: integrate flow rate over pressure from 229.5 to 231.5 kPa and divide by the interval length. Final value 111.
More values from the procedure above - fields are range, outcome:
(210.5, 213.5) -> 70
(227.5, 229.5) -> 111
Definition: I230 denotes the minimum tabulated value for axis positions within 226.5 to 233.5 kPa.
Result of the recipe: 106.2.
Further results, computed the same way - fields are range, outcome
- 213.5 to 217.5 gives 58.55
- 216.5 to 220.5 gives 54.54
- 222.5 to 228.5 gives 69.57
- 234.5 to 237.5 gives 115.2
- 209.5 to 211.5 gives 76.36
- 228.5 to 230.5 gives 106.9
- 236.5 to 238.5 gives 117.3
